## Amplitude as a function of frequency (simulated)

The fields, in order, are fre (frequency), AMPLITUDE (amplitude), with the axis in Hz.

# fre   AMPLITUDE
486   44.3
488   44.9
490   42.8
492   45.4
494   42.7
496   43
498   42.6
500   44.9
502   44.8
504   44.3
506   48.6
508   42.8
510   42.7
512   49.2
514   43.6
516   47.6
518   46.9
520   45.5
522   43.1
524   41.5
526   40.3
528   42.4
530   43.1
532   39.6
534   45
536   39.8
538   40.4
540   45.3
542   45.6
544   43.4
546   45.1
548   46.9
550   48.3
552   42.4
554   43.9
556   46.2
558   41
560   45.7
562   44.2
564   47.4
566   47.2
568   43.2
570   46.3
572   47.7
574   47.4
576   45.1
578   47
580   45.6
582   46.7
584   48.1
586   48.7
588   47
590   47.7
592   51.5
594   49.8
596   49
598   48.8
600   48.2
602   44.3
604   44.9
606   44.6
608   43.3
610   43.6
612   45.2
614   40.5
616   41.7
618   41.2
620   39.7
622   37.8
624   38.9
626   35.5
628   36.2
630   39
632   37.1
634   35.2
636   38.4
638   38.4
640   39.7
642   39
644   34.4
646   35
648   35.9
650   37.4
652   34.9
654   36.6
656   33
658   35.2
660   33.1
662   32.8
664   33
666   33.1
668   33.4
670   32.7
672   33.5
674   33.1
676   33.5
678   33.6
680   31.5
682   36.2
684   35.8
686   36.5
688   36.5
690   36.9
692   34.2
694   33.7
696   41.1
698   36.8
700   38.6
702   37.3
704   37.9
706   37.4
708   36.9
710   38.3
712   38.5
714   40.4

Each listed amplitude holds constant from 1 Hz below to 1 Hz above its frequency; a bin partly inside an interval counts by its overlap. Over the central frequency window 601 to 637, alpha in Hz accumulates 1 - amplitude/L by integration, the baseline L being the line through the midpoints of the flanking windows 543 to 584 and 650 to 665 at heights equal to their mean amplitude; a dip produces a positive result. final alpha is -1.3 Hz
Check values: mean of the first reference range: 45.6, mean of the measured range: 40.4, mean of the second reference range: 34.3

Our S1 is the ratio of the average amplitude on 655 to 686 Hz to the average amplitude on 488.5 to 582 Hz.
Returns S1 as 0.8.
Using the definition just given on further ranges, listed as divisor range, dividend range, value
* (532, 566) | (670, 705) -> 0.80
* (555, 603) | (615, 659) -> 0.80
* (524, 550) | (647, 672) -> 0.79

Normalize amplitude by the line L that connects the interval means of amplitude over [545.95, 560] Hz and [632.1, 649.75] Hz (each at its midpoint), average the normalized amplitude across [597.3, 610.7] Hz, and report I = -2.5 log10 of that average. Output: -0.13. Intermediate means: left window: 44.9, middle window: 45.3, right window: 37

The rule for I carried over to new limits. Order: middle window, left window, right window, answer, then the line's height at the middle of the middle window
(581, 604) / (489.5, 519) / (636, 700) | -0.21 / 39.7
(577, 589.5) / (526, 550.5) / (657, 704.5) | -0.16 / 40.8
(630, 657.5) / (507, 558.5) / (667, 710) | 0.04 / 38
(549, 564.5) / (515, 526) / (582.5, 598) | 0.05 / 46.7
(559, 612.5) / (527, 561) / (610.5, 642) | -0.13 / 41.4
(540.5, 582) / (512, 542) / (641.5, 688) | -0.11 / 41.2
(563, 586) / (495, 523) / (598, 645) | -0.10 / 42.4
